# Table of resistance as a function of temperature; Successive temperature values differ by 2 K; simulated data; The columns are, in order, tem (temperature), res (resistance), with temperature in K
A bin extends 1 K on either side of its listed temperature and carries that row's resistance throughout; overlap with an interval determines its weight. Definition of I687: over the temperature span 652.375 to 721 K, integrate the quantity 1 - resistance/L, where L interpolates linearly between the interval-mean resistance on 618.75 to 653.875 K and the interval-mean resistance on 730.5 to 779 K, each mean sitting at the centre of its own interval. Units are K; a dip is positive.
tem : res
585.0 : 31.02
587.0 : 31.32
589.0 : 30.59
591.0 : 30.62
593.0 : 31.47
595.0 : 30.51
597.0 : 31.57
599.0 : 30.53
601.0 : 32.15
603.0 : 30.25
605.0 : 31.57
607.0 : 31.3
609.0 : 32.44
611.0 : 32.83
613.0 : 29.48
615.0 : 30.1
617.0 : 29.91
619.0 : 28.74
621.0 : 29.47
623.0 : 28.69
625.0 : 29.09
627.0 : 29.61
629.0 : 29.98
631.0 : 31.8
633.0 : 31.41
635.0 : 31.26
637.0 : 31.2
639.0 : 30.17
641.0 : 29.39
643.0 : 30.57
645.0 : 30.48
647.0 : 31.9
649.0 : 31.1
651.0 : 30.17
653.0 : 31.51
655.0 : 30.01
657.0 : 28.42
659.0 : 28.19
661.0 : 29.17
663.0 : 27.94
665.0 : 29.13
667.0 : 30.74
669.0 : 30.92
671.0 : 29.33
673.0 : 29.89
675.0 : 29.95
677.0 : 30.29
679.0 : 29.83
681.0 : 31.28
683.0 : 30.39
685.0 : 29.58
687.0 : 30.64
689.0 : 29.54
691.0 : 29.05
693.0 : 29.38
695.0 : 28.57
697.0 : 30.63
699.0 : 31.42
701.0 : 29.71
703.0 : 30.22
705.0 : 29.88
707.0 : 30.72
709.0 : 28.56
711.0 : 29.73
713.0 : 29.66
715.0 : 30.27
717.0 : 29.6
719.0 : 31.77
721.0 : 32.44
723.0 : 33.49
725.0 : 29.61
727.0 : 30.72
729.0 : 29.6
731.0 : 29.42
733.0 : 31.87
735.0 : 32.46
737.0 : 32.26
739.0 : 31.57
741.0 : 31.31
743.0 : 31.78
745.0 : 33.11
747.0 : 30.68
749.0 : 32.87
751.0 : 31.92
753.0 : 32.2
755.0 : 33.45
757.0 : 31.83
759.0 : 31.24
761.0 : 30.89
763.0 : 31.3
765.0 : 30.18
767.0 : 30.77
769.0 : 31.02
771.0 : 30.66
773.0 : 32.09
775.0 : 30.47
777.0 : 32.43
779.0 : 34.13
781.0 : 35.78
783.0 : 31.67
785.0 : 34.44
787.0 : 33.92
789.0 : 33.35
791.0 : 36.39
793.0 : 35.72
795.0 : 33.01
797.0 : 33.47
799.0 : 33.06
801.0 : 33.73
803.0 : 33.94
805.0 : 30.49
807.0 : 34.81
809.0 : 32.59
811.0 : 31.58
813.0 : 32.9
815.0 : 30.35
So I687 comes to 2.3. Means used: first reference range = 30.4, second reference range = 31.6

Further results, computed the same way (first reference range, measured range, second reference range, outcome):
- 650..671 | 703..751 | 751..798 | 0.5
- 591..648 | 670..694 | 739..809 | 1.1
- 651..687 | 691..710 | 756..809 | 0.5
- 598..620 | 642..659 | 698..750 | 0.3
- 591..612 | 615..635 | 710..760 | 0.9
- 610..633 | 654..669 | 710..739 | 0.6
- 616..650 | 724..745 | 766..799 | 0.7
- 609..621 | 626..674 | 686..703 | -0.1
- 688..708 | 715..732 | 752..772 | -0.2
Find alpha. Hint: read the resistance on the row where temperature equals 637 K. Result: 31.2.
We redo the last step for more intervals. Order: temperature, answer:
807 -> 34.81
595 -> 30.51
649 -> 31.1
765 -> 30.18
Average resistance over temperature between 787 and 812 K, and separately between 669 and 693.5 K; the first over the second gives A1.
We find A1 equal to 1.12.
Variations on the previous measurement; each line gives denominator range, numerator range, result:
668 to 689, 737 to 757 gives 1.06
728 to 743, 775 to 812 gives 1.07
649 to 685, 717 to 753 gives 1.06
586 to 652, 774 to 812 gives 1.09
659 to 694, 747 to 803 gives 1.10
